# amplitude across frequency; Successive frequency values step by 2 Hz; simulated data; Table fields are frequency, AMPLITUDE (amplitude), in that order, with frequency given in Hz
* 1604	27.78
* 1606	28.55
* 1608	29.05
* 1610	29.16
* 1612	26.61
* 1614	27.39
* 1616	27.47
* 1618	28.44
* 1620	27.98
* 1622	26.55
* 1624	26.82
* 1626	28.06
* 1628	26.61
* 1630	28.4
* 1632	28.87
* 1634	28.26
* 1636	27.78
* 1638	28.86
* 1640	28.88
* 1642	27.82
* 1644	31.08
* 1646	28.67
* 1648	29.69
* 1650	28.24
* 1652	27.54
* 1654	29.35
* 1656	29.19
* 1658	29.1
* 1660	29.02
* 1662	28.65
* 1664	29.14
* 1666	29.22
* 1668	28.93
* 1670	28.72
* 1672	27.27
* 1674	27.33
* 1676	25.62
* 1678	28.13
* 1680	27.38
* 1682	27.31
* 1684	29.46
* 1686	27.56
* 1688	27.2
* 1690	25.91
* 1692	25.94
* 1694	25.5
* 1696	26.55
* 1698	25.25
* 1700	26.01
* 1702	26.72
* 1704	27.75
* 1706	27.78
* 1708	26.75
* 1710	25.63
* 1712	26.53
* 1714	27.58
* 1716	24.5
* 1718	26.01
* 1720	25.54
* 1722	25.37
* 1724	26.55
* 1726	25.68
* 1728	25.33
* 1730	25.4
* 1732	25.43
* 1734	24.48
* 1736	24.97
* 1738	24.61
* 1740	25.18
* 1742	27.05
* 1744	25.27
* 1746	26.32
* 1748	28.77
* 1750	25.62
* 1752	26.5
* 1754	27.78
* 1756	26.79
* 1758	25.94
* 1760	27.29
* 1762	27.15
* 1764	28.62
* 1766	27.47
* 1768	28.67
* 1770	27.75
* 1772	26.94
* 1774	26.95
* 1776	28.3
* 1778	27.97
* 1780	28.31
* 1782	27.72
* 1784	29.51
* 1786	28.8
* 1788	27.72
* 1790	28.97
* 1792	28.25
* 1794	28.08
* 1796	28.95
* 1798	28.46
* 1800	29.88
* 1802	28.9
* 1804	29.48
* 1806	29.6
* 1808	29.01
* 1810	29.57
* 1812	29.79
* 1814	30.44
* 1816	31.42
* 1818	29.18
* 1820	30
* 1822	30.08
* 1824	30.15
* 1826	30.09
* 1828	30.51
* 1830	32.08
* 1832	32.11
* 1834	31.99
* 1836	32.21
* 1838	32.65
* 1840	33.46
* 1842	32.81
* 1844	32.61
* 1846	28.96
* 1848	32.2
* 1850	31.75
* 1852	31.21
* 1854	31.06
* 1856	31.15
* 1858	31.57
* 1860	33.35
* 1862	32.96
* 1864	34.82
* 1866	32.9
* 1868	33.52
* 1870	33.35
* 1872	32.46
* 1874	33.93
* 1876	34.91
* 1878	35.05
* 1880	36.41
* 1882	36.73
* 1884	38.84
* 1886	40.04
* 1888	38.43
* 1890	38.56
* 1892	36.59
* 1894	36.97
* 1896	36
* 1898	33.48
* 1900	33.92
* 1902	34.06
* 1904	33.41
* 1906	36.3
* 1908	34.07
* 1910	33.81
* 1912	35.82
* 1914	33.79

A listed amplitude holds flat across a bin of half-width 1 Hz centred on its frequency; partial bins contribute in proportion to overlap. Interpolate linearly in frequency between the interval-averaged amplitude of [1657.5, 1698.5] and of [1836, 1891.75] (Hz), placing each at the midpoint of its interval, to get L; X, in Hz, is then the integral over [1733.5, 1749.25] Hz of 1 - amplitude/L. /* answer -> 2.1 Hz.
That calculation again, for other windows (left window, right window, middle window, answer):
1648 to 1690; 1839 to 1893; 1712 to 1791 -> 10.0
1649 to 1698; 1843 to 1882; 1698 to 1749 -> 5.4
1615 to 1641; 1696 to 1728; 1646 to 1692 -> -1.8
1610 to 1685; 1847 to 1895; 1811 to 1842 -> 2.0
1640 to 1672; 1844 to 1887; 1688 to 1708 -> 2.3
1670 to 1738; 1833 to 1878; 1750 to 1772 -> 1.1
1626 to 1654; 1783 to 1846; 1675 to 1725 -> 4.3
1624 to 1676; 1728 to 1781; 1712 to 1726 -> 0.7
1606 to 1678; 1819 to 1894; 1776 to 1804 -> 2.8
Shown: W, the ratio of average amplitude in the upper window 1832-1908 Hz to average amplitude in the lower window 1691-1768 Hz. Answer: 1.30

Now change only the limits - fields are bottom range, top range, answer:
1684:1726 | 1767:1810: 1.08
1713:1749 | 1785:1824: 1.14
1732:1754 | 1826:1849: 1.23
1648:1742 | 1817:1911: 1.24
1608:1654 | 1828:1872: 1.15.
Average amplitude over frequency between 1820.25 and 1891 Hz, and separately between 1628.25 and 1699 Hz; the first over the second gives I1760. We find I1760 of 1.2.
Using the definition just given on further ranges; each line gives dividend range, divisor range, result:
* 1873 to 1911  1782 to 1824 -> 1.22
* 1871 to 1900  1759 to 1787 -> 1.30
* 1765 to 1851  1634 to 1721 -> 1.08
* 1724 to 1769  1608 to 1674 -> 0.93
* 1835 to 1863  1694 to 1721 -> 1.22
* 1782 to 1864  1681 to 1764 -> 1.16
